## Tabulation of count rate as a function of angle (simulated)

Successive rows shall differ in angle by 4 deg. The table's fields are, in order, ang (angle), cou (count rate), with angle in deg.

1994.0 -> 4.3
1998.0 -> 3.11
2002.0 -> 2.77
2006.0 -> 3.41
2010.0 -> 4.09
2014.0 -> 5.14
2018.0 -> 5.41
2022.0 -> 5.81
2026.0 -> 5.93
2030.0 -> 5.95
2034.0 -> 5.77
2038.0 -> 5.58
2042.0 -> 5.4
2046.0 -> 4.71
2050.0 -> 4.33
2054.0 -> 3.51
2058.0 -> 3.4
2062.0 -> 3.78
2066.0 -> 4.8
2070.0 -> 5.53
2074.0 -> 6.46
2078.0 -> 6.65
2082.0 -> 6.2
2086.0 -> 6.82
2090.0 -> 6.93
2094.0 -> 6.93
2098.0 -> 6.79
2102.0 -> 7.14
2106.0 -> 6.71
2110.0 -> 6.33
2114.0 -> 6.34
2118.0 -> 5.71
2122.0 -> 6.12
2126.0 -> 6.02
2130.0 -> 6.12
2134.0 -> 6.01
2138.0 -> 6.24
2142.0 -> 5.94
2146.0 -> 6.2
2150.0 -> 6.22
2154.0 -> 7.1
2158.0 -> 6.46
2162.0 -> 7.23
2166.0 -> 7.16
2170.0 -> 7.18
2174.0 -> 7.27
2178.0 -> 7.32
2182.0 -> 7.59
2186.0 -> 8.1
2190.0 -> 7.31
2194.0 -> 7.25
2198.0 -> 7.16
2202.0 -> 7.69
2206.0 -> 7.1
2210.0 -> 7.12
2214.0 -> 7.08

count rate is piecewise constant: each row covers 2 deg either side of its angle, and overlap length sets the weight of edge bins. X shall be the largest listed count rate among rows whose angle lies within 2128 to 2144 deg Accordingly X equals 6.24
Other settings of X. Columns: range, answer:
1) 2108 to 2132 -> 6.34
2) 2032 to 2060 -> 5.77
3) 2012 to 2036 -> 5.95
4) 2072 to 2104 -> 7.14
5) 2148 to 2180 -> 7.32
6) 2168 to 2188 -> 8.1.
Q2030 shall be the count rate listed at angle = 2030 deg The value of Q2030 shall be 5.95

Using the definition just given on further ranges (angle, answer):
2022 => 5.81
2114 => 6.34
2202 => 7.69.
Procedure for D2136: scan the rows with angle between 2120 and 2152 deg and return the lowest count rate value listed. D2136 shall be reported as 5.94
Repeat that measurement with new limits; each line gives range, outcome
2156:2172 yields 6.46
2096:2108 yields 6.71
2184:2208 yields 7.1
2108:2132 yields 5.71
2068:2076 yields 5.53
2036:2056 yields 3.51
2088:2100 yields 6.79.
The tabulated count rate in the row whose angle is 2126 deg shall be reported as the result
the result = 6.02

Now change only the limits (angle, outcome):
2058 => 3.4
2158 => 6.46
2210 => 7.12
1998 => 3.11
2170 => 7.18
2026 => 5.93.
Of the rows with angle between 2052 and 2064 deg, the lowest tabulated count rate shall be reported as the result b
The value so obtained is 3.4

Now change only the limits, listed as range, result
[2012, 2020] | 5.14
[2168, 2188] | 7.18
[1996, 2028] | 2.77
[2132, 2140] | 6.01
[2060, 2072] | 3.78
